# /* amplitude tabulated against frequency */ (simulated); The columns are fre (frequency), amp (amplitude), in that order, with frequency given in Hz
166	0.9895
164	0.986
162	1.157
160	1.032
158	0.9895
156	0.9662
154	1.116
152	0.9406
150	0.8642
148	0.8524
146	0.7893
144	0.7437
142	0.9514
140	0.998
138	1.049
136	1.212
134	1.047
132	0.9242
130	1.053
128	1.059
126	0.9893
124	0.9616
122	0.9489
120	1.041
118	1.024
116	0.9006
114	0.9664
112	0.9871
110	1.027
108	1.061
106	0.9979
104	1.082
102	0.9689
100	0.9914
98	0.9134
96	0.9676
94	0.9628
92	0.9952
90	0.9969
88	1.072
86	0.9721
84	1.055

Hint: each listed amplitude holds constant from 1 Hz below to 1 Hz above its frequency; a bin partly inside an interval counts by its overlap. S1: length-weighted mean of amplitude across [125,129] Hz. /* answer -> 1.02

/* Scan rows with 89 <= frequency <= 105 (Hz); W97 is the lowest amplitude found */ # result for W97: 0.9134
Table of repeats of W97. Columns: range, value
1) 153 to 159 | 0.9662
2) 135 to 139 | 1.049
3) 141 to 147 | 0.7437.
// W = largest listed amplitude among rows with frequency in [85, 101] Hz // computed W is 1.072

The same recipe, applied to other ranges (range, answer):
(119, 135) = 1.059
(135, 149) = 1.212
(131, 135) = 1.047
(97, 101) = 0.9914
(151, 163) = 1.157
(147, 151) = 0.8642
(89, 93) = 0.9969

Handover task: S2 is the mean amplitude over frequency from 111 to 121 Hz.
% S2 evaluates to 0.984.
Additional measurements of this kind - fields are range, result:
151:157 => 1.01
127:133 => 1.01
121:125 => 0.955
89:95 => 0.985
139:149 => 0.867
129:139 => 1.06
